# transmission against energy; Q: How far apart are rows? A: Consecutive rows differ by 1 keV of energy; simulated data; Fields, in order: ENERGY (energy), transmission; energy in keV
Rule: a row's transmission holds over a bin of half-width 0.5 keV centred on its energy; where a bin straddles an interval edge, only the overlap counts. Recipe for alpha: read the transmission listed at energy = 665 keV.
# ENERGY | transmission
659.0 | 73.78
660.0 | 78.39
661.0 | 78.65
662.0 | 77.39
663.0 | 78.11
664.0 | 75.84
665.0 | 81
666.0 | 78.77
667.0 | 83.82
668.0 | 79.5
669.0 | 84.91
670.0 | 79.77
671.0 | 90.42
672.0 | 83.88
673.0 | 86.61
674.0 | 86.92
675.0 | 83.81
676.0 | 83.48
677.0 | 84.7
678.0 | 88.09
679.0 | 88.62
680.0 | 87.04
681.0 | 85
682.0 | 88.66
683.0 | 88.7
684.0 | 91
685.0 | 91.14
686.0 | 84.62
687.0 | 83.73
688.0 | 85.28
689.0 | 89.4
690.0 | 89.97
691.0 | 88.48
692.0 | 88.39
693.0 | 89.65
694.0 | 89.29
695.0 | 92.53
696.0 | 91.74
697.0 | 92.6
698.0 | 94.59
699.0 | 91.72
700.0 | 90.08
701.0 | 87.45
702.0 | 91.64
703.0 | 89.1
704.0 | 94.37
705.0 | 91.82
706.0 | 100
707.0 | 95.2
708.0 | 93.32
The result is 81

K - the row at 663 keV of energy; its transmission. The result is 78.11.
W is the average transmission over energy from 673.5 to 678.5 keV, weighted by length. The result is 85.4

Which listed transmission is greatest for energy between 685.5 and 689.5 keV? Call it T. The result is 89.4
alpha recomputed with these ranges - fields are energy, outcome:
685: 91.14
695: 92.53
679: 88.62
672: 83.88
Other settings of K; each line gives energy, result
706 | 100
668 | 79.5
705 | 91.82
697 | 92.6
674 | 86.92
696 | 91.74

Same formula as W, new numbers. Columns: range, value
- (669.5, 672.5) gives 84.7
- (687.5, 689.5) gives 87.3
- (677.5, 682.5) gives 87.5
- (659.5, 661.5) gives 78.5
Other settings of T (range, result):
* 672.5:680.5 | 88.62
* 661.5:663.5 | 78.11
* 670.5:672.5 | 90.42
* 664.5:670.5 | 84.91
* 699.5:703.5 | 91.64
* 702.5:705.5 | 94.37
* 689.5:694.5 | 89.97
